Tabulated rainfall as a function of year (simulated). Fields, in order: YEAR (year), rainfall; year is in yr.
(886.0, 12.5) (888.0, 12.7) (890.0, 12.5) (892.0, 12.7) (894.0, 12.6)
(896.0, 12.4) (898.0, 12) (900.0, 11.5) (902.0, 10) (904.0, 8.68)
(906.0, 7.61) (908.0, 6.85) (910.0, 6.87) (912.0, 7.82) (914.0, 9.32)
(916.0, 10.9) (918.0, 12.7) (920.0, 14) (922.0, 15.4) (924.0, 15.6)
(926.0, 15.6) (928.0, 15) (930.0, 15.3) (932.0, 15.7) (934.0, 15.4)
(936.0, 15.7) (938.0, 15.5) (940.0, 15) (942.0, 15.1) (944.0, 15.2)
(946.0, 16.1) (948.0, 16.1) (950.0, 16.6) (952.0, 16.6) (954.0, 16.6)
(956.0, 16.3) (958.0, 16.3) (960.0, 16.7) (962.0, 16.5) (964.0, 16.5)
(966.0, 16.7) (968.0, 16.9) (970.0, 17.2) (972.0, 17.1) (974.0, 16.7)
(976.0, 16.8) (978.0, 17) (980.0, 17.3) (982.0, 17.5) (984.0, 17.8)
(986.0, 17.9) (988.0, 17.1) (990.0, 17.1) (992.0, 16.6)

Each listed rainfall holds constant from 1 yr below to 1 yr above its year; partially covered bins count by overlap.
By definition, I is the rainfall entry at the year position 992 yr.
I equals 16.6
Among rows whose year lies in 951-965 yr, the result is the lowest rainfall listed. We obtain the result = 16.3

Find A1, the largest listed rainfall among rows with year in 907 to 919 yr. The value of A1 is 12.7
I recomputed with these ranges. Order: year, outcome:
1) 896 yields 12.4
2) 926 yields 15.6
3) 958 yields 16.3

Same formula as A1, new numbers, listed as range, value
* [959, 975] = 17.2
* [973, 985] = 17.8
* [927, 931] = 15.3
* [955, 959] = 16.3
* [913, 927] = 15.6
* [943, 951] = 16.6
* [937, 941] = 15.5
